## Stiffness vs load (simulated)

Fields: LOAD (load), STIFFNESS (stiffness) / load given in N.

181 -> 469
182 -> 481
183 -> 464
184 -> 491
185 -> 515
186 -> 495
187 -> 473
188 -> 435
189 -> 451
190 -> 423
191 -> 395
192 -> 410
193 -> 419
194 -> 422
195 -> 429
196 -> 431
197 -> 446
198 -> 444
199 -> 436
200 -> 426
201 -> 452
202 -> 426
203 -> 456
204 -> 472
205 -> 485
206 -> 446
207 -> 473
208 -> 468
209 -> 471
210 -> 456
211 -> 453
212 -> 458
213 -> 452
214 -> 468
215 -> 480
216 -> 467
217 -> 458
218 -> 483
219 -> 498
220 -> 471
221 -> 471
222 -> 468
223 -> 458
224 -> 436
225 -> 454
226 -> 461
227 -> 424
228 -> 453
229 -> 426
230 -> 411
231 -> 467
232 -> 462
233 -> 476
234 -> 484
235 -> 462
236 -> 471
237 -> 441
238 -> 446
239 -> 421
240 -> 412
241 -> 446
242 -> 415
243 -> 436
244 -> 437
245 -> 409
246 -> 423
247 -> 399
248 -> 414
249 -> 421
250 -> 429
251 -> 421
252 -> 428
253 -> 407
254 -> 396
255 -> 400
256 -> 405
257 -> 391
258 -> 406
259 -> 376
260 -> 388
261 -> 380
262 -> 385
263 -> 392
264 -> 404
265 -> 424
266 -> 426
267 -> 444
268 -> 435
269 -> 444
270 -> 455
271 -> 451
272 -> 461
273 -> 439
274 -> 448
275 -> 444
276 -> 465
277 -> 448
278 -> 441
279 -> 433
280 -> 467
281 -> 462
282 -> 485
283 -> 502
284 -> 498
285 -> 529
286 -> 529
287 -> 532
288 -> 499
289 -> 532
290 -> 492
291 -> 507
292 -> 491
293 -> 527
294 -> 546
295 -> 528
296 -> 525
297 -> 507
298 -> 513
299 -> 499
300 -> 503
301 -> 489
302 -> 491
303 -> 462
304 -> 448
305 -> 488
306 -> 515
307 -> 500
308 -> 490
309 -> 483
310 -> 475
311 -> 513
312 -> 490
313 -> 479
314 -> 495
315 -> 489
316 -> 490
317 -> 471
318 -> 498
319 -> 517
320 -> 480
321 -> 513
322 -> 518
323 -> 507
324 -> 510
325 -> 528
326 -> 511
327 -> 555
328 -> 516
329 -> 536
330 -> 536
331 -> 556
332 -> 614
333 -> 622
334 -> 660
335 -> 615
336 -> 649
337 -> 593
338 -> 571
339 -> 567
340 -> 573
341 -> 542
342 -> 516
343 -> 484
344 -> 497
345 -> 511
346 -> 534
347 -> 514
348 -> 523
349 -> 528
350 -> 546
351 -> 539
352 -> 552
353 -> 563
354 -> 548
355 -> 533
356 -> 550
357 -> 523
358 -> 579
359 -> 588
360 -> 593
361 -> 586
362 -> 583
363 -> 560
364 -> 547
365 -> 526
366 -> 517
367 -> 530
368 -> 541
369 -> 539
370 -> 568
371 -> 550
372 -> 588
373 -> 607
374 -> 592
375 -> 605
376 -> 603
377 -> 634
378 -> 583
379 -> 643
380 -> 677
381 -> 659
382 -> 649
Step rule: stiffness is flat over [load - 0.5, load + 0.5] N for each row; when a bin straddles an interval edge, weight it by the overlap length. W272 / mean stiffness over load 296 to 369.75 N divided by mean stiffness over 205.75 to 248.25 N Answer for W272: 1.18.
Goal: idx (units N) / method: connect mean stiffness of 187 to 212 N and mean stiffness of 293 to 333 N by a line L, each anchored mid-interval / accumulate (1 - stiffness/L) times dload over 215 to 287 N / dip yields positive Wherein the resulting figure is 4.7 N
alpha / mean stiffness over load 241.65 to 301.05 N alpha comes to 453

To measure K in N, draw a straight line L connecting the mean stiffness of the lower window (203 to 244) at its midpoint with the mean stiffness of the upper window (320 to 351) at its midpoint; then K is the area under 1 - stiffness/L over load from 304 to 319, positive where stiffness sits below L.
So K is 1.0 N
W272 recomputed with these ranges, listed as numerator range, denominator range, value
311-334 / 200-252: 1.16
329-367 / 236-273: 1.33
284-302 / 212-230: 1.12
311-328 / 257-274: 1.20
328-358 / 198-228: 1.21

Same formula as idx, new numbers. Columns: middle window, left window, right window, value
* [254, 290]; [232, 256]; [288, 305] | 1.8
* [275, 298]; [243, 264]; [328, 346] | -1.4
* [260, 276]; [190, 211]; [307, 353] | 2.0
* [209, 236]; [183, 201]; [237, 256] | -1.8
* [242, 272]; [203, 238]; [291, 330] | 3.9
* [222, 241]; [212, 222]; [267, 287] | 0.9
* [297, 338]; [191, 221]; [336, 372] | 0.3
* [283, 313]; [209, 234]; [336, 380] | 0.7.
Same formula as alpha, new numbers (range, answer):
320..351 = 547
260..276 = 429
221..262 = 429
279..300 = 507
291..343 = 523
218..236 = 459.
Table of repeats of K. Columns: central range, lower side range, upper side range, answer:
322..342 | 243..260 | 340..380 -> -1.7 N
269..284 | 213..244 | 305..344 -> 1.0 N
